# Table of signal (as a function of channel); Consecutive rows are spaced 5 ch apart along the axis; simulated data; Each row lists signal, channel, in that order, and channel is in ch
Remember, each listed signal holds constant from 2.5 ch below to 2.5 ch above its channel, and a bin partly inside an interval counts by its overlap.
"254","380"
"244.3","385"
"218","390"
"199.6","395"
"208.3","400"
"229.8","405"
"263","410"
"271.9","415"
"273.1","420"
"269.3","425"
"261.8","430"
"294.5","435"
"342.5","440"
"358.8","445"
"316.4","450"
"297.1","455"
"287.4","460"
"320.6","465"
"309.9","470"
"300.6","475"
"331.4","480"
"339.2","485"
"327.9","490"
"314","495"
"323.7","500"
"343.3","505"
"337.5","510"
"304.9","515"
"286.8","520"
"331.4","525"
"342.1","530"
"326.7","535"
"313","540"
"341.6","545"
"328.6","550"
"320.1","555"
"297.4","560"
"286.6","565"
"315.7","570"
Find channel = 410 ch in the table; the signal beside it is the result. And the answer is 263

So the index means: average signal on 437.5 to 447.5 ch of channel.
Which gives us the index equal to 351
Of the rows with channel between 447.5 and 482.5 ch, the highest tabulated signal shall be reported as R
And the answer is 331.4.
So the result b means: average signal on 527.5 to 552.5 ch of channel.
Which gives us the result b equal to 330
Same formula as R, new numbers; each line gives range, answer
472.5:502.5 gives 339.2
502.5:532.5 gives 343.3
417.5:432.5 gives 273.1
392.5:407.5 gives 229.8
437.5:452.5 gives 358.8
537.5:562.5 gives 341.6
